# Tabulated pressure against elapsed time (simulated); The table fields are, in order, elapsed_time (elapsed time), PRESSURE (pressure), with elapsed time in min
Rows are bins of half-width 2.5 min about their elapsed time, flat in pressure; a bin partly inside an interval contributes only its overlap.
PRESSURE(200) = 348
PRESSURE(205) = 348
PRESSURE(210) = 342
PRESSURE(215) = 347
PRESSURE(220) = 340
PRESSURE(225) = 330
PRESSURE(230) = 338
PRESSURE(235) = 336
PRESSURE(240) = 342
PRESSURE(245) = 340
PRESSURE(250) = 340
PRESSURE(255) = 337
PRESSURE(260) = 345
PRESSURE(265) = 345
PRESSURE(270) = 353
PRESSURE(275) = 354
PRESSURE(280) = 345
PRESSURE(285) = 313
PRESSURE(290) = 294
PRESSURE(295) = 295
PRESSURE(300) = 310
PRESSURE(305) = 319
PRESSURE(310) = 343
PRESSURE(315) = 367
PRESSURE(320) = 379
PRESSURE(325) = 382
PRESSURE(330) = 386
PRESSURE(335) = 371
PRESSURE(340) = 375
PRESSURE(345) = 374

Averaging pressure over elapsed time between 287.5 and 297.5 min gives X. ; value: 294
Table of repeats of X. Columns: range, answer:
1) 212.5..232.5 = 339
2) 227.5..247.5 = 339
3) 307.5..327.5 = 368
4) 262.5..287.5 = 342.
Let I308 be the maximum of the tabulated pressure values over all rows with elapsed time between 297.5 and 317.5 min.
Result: 367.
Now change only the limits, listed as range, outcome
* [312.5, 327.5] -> 382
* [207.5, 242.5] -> 347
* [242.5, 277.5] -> 354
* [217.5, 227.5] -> 340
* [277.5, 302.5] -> 345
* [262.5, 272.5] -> 353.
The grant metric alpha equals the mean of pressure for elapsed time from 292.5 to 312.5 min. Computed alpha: 317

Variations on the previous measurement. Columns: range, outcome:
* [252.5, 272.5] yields 345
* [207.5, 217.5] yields 344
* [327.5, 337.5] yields 378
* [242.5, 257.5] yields 339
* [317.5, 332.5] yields 382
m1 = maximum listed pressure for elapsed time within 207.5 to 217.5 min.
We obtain 347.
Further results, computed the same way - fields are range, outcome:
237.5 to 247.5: 342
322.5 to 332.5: 386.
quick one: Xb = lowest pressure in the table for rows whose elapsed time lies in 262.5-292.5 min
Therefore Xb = 294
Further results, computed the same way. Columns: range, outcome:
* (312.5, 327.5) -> 367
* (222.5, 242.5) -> 330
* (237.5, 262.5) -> 337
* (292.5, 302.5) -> 295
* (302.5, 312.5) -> 319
